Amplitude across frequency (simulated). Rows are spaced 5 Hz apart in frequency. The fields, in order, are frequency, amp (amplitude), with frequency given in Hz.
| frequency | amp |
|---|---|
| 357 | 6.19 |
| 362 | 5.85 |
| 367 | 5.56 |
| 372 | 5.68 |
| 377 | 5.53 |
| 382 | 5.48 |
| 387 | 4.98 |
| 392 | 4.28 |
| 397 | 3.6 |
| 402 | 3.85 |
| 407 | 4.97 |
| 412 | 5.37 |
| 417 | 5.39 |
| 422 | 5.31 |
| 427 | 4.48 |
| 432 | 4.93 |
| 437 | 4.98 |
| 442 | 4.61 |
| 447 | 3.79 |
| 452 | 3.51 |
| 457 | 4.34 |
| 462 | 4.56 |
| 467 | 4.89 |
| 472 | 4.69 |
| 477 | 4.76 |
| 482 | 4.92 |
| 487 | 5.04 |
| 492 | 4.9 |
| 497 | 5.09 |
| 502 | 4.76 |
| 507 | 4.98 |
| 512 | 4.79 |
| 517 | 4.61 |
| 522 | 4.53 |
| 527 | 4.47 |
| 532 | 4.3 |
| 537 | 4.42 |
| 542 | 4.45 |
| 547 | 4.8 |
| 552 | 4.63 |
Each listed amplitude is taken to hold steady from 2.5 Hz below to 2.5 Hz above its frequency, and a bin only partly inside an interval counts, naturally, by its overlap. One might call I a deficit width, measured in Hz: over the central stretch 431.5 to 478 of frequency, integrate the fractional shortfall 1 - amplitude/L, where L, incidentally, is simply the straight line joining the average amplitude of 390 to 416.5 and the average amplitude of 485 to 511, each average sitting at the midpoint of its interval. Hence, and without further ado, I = 2.5 Hz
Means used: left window 4.49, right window 4.94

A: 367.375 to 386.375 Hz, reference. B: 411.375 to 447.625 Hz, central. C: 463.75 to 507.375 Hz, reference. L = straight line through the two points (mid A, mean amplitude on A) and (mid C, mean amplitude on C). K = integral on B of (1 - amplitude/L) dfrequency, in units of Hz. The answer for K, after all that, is 2.2 Hz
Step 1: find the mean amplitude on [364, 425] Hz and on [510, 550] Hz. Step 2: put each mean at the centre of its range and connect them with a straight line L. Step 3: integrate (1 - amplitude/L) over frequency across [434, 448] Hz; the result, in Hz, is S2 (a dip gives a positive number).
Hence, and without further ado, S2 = 0.86 Hz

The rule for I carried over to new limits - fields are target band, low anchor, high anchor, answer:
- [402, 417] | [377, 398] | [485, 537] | -0.7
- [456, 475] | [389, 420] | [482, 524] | 0.4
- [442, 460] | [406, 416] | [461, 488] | 3.5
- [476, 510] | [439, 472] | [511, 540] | -3.9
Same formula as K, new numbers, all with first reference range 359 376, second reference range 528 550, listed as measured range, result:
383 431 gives 6.11 Hz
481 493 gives -0.26 Hz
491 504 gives -0.38 Hz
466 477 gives 0.44 Hz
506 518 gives -0.28 Hz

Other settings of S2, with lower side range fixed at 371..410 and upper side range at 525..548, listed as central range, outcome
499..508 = -0.7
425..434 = 0.0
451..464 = 1.2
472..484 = -0.6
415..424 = -1.2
